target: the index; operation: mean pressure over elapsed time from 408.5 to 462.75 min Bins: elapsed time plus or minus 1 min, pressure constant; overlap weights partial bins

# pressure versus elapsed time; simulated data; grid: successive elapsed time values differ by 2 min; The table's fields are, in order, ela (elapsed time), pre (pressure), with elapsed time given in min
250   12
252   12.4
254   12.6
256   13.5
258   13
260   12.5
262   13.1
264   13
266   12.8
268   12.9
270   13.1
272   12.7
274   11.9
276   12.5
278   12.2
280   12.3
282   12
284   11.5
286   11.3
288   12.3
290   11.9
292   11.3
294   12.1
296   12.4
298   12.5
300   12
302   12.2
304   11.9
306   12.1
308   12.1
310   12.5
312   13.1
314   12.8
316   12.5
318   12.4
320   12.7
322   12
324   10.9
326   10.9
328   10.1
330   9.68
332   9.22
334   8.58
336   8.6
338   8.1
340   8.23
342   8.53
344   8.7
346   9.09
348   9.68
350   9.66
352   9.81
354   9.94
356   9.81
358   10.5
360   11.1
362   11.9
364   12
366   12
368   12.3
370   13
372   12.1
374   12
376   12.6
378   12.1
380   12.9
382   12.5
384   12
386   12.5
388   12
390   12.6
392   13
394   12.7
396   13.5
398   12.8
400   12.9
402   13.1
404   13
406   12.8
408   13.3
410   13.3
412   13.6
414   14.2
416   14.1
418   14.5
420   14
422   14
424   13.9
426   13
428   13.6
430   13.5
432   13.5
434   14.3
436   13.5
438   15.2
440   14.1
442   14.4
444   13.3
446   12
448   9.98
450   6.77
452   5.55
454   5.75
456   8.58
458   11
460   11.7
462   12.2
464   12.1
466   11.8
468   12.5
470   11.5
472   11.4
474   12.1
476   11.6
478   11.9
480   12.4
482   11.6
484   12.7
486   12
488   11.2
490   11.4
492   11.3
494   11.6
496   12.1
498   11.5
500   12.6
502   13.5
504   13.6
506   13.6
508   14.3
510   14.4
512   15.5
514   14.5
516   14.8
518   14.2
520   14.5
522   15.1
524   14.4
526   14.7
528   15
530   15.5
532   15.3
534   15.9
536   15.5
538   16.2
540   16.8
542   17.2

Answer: 12.4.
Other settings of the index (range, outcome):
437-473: 11.1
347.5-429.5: 12.5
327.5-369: 9.88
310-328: 12.1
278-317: 12.1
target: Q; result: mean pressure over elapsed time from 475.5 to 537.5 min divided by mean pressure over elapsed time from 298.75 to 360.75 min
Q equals 1.27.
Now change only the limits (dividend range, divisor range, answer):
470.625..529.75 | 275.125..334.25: 1.11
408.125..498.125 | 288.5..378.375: 1.09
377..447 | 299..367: 1.24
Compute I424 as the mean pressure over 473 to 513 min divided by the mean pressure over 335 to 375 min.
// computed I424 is 1.2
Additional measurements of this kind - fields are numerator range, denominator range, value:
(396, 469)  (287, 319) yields 1.02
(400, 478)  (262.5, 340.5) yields 1.06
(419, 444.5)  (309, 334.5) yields 1.22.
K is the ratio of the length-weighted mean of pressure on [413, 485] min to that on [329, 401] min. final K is 1.10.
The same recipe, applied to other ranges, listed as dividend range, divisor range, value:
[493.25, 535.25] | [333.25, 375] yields 1.38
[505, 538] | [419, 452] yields 1.16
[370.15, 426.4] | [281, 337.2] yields 1.13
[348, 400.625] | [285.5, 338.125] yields 1.04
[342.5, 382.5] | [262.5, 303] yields 0.91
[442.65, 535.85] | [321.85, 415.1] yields 1.09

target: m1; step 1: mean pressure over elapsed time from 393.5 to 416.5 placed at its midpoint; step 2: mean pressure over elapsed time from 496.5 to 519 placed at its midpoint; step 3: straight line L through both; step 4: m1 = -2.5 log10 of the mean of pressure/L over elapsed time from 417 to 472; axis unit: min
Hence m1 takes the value 0.119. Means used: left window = 13.3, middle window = 12.1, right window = 13.8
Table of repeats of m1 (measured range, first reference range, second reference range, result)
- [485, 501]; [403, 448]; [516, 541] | 0.245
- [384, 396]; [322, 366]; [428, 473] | -0.184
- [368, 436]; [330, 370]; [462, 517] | -0.197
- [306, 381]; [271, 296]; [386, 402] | 0.139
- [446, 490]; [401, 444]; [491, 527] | 0.257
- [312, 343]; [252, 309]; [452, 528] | 0.184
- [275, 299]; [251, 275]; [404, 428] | 0.079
